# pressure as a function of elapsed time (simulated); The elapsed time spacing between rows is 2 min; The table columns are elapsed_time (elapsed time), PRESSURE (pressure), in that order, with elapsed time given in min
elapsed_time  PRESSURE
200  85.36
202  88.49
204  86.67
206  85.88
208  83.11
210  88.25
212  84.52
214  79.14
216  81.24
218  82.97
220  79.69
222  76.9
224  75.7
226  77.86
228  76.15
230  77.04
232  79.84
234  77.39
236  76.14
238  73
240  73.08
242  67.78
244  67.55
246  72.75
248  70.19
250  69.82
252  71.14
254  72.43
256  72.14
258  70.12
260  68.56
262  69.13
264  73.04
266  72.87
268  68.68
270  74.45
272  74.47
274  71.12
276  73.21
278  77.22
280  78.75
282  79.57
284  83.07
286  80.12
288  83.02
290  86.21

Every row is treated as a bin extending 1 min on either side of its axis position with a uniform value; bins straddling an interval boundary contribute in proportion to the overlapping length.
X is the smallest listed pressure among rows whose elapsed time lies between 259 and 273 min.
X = 68.56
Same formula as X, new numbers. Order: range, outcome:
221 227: 75.7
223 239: 73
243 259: 67.55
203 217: 79.14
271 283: 71.12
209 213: 84.52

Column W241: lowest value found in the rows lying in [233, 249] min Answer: 67.55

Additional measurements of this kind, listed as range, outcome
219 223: 76.9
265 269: 68.68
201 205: 86.67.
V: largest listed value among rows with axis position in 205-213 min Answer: 88.25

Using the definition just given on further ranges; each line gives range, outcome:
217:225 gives 82.97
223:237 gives 79.84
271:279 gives 77.22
